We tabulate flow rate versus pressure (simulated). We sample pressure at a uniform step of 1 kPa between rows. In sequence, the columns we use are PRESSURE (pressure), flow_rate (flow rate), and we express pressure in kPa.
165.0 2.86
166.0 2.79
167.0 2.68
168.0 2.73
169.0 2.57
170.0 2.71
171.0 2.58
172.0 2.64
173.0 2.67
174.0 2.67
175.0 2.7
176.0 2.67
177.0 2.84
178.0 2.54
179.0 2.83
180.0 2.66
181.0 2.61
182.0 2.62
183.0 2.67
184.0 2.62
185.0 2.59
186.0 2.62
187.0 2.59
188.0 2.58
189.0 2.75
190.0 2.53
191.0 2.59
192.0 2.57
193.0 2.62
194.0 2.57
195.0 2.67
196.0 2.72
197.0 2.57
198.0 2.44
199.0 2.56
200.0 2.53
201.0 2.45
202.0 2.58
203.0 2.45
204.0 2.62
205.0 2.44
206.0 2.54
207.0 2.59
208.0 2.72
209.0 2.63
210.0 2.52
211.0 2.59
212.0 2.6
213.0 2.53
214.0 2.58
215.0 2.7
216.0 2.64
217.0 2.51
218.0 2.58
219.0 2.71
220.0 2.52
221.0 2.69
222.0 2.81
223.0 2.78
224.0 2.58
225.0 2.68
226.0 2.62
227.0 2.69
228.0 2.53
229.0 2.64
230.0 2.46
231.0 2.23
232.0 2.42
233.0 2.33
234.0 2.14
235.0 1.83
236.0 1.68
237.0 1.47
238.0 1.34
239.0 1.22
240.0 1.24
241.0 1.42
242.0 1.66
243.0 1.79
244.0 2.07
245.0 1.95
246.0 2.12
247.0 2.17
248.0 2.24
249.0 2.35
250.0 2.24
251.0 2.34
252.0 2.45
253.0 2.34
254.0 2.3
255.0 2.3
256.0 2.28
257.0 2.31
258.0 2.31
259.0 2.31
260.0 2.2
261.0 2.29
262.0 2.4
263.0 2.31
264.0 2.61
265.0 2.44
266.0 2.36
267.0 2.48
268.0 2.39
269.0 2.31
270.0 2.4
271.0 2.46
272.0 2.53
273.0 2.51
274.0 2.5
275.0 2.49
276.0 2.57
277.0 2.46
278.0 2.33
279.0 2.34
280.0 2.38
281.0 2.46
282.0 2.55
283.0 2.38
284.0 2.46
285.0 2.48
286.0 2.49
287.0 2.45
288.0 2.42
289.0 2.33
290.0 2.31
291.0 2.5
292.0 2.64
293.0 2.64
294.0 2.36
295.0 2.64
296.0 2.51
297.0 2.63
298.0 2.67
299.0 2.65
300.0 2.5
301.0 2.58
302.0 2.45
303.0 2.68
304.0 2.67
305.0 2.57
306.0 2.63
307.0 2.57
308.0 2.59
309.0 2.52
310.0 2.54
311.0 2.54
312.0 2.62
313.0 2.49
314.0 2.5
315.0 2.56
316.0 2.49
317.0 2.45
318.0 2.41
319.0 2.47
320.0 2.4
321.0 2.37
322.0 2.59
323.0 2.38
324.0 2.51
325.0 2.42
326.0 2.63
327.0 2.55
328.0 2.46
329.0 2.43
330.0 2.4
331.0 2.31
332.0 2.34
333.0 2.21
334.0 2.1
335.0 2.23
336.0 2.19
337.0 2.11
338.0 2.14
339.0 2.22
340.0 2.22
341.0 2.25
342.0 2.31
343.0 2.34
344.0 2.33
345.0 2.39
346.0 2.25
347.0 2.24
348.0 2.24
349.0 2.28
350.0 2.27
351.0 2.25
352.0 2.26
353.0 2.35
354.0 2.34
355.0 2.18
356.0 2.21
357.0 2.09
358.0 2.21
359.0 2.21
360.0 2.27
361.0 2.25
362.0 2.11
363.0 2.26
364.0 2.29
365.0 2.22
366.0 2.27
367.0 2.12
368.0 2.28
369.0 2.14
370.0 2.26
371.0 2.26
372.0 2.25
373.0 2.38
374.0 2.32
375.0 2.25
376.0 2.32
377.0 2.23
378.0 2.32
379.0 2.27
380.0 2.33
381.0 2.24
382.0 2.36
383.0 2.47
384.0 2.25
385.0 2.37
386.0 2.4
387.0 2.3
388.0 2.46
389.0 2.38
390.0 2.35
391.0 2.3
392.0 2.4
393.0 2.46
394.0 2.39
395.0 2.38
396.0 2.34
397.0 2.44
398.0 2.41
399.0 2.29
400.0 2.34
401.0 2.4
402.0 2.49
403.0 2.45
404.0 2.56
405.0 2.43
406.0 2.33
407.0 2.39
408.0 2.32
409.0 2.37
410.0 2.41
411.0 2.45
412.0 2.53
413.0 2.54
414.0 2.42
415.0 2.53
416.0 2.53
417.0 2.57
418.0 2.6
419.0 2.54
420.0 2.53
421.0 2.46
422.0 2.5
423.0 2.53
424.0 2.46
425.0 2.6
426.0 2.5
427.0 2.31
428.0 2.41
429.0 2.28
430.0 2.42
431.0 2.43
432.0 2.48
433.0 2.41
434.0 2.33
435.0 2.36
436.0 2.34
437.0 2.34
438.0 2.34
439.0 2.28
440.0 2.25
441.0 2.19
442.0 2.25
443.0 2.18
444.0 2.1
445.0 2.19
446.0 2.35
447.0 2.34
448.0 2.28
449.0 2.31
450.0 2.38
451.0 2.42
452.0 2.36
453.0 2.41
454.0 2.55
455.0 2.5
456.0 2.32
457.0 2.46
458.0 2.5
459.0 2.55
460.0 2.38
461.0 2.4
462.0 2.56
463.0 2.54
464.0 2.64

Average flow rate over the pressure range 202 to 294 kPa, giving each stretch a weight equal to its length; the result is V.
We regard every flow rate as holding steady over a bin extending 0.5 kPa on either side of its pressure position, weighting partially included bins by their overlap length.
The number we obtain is 2.36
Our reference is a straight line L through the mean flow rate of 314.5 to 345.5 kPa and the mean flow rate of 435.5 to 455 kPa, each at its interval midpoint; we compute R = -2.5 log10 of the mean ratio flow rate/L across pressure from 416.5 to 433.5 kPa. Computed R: -0.07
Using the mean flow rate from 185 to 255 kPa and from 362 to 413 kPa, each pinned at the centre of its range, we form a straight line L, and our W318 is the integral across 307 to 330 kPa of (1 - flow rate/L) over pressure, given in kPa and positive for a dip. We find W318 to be -1.33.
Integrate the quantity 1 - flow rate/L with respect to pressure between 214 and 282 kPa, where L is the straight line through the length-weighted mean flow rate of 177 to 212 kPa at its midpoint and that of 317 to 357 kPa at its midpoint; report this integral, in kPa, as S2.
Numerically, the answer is 5.1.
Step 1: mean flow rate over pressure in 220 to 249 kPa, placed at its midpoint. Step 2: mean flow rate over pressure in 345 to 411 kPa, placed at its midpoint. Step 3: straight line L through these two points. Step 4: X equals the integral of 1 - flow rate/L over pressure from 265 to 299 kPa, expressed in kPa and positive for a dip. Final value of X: -4.1 kPa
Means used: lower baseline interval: 2.15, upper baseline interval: 2.31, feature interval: 2.47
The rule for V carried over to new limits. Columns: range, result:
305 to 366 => 2.35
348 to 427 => 2.36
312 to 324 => 2.47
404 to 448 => 2.4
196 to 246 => 2.35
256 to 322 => 2.47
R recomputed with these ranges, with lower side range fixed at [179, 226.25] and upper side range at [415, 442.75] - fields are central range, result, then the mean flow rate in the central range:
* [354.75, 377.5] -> 0.108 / 2.23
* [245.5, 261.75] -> 0.124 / 2.29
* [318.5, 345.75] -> 0.069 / 2.34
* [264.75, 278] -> 0.043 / 2.45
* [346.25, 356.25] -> 0.100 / 2.26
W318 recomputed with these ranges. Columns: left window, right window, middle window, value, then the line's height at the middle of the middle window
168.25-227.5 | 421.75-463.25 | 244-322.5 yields 2.9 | 2.54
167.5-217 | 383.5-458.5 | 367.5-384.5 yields 1.0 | 2.44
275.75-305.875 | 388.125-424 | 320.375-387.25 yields 4.8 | 2.47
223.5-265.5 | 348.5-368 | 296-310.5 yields -2.5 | 2.21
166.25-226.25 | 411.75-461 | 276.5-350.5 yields 2.4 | 2.51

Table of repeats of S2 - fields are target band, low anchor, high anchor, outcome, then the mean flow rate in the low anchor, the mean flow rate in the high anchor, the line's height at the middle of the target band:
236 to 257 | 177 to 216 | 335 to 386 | 4.4 kPa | 2.6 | 2.26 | 2.5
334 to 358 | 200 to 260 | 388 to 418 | 1.5 kPa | 2.32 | 2.42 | 2.39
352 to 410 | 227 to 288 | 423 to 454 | 0.0 kPa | 2.25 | 2.35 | 2.32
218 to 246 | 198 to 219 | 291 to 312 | 4.3 kPa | 2.57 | 2.58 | 2.57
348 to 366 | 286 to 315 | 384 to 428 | 1.8 kPa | 2.54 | 2.43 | 2.48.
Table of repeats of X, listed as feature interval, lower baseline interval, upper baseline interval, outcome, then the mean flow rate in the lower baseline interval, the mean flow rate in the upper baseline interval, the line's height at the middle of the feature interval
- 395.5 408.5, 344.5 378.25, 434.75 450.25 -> -0.77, 2.25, 2.28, 2.26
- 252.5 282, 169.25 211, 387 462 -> 1.71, 2.61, 2.4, 2.54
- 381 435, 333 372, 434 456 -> -3.25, 2.24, 2.32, 2.29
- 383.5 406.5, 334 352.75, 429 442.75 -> -0.91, 2.25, 2.33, 2.3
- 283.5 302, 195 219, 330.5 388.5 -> -0.87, 2.57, 2.26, 2.4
